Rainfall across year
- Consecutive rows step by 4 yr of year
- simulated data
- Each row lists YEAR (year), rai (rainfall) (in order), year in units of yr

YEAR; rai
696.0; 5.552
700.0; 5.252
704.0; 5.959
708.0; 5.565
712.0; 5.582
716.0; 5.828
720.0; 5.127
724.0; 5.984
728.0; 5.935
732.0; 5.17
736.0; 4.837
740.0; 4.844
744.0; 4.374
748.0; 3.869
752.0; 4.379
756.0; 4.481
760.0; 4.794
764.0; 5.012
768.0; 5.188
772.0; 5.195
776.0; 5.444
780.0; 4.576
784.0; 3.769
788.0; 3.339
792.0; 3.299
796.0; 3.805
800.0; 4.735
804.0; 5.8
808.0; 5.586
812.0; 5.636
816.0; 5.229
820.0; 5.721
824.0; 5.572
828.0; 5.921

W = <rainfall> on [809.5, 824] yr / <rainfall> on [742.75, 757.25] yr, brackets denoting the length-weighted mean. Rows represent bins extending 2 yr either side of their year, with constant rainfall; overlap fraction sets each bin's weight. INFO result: 1.30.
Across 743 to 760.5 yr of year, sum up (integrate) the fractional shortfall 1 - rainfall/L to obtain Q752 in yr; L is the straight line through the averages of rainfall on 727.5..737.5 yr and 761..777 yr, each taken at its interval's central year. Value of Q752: 2.89 yr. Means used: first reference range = 5.24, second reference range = 5.17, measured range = 4.34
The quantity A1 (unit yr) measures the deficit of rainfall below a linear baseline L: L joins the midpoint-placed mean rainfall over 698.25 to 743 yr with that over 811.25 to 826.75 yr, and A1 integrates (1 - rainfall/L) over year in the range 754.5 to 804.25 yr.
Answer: 8.8 yr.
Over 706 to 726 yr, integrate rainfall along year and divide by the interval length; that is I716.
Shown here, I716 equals 5.62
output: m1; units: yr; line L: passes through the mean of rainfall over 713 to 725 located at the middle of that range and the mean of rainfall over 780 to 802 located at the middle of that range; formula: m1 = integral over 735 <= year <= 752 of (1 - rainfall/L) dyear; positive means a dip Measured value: 1.9 yr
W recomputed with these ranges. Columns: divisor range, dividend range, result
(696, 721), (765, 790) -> 0.83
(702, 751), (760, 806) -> 0.87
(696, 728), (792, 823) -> 0.91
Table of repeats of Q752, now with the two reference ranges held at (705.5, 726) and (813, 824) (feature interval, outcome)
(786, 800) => 4.7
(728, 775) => 6.5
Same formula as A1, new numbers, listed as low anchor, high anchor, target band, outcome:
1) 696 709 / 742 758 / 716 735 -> -2.3 yr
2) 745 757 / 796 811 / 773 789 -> 1.2 yr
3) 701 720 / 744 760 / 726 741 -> -0.9 yr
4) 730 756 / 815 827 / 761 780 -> -0.8 yr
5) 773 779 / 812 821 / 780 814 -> 5.6 yr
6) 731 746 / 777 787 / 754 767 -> -0.9 yr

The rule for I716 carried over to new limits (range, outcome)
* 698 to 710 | 5.59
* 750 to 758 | 4.43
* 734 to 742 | 4.84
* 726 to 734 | 5.55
